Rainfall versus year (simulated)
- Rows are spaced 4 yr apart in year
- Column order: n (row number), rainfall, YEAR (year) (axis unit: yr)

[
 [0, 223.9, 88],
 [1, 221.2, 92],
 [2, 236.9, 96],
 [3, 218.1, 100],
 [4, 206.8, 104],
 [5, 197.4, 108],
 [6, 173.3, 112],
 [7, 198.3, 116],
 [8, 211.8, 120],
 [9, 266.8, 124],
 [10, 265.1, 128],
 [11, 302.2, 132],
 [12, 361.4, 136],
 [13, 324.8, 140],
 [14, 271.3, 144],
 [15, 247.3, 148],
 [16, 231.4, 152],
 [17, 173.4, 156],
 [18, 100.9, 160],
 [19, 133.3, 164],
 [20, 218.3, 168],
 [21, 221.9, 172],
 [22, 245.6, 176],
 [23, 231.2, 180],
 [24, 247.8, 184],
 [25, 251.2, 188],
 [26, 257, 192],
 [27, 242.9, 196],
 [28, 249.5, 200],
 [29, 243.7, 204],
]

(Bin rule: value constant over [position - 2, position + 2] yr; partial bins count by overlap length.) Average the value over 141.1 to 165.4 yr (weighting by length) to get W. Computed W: 199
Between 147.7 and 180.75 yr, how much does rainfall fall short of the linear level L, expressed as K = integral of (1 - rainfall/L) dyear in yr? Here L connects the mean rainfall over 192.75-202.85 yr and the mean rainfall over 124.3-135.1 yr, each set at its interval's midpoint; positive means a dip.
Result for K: 8.7 yr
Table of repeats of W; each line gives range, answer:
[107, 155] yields 254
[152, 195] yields 210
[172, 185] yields 238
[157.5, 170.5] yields 154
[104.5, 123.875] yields 203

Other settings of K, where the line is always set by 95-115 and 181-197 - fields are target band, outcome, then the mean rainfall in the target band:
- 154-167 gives 5.1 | 142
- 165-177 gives 1.0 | 219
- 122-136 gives -4.7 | 290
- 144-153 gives -0.8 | 247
